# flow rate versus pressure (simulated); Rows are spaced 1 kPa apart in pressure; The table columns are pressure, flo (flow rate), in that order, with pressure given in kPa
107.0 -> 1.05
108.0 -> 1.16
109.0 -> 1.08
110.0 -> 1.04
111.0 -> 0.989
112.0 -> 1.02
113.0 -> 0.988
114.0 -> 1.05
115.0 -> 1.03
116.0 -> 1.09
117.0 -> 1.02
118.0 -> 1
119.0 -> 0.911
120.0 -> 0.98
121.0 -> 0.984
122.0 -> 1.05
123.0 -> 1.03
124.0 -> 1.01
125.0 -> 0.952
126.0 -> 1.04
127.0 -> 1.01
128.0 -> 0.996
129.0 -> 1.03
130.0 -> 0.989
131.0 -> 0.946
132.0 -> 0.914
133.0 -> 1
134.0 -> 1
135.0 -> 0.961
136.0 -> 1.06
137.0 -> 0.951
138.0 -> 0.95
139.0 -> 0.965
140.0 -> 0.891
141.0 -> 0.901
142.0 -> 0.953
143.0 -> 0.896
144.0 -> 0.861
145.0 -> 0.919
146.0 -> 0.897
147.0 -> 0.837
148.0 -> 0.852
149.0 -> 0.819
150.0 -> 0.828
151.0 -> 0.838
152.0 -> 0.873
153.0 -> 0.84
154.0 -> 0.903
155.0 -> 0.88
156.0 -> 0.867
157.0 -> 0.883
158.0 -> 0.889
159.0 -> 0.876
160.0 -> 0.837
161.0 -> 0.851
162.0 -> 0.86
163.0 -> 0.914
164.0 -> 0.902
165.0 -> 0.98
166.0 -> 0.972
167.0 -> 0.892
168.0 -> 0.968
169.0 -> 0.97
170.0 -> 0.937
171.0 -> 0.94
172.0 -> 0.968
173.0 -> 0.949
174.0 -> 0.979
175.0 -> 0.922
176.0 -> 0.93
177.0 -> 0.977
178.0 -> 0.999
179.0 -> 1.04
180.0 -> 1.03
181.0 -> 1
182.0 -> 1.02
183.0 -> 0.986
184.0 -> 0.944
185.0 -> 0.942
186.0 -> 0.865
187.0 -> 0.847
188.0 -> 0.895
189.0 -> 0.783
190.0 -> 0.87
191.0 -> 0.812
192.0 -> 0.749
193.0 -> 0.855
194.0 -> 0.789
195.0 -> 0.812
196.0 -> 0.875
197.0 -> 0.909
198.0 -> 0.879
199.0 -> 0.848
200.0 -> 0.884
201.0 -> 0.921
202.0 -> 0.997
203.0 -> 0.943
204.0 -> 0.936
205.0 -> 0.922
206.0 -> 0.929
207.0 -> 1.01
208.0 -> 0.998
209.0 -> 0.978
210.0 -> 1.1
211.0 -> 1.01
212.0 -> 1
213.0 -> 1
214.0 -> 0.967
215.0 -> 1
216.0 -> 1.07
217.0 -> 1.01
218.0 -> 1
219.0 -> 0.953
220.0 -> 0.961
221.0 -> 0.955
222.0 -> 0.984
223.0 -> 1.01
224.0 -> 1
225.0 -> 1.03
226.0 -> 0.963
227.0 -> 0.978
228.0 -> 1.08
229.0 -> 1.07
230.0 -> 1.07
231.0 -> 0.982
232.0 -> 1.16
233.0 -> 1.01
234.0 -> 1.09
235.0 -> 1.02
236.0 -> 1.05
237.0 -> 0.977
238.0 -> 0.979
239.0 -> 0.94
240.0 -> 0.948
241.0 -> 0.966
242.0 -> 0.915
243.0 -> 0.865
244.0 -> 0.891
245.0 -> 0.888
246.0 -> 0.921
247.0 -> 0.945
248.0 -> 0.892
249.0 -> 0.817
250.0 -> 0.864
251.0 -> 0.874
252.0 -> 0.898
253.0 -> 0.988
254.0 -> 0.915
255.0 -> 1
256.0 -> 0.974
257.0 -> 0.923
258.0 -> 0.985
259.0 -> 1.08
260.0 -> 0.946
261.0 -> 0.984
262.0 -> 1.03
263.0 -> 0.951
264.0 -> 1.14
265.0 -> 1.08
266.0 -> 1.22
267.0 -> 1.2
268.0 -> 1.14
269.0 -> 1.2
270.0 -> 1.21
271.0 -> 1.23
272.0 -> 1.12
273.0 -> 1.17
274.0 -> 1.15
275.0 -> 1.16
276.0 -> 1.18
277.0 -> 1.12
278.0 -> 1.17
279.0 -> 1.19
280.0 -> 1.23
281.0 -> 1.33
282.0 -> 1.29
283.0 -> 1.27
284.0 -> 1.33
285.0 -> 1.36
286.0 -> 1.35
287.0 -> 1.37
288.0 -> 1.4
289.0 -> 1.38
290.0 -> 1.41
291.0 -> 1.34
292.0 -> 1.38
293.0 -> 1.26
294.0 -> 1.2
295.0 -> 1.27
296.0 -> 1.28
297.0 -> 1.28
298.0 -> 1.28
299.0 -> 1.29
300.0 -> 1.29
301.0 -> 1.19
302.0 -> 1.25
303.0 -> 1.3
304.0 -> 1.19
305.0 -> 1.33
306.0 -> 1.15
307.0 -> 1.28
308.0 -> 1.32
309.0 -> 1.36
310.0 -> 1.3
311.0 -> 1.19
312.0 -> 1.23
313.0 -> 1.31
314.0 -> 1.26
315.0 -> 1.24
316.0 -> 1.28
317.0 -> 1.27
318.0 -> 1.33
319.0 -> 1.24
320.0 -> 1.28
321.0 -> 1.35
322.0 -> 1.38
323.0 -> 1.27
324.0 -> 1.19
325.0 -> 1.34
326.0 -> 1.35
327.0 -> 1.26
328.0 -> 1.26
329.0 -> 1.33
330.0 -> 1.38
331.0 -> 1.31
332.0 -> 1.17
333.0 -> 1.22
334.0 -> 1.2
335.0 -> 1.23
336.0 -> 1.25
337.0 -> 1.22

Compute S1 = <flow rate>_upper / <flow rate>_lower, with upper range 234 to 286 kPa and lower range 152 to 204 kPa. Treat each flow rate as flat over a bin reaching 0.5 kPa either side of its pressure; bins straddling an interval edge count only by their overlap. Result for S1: 1.2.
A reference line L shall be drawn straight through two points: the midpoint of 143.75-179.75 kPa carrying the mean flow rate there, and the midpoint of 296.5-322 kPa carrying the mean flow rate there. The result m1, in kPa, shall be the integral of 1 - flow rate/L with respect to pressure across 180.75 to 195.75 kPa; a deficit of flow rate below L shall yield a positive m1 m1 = 1.5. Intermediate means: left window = 0.908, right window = 1.27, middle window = 0.876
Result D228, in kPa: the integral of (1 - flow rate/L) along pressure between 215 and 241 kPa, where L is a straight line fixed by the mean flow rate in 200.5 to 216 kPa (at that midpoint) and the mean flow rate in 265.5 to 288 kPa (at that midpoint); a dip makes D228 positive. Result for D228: 1.1 kPa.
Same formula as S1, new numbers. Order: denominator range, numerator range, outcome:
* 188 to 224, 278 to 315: 1.38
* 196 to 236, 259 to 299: 1.23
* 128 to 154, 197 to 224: 1.06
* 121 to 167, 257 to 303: 1.31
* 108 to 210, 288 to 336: 1.37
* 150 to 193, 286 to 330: 1.42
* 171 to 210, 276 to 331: 1.39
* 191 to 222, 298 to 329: 1.36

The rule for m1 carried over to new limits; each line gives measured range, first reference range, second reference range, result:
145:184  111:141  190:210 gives 1.0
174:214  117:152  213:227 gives 2.0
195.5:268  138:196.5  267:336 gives 6.4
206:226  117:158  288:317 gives 1.9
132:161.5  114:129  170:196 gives 2.2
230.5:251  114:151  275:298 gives 4.0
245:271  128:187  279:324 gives 3.8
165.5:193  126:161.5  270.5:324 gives 1.8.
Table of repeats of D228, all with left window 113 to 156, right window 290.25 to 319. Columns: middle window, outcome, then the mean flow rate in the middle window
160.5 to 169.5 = 0.8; 0.923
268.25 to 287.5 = -0.1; 1.23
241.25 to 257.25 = 3.5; 0.911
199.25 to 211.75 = 1.4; 0.967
